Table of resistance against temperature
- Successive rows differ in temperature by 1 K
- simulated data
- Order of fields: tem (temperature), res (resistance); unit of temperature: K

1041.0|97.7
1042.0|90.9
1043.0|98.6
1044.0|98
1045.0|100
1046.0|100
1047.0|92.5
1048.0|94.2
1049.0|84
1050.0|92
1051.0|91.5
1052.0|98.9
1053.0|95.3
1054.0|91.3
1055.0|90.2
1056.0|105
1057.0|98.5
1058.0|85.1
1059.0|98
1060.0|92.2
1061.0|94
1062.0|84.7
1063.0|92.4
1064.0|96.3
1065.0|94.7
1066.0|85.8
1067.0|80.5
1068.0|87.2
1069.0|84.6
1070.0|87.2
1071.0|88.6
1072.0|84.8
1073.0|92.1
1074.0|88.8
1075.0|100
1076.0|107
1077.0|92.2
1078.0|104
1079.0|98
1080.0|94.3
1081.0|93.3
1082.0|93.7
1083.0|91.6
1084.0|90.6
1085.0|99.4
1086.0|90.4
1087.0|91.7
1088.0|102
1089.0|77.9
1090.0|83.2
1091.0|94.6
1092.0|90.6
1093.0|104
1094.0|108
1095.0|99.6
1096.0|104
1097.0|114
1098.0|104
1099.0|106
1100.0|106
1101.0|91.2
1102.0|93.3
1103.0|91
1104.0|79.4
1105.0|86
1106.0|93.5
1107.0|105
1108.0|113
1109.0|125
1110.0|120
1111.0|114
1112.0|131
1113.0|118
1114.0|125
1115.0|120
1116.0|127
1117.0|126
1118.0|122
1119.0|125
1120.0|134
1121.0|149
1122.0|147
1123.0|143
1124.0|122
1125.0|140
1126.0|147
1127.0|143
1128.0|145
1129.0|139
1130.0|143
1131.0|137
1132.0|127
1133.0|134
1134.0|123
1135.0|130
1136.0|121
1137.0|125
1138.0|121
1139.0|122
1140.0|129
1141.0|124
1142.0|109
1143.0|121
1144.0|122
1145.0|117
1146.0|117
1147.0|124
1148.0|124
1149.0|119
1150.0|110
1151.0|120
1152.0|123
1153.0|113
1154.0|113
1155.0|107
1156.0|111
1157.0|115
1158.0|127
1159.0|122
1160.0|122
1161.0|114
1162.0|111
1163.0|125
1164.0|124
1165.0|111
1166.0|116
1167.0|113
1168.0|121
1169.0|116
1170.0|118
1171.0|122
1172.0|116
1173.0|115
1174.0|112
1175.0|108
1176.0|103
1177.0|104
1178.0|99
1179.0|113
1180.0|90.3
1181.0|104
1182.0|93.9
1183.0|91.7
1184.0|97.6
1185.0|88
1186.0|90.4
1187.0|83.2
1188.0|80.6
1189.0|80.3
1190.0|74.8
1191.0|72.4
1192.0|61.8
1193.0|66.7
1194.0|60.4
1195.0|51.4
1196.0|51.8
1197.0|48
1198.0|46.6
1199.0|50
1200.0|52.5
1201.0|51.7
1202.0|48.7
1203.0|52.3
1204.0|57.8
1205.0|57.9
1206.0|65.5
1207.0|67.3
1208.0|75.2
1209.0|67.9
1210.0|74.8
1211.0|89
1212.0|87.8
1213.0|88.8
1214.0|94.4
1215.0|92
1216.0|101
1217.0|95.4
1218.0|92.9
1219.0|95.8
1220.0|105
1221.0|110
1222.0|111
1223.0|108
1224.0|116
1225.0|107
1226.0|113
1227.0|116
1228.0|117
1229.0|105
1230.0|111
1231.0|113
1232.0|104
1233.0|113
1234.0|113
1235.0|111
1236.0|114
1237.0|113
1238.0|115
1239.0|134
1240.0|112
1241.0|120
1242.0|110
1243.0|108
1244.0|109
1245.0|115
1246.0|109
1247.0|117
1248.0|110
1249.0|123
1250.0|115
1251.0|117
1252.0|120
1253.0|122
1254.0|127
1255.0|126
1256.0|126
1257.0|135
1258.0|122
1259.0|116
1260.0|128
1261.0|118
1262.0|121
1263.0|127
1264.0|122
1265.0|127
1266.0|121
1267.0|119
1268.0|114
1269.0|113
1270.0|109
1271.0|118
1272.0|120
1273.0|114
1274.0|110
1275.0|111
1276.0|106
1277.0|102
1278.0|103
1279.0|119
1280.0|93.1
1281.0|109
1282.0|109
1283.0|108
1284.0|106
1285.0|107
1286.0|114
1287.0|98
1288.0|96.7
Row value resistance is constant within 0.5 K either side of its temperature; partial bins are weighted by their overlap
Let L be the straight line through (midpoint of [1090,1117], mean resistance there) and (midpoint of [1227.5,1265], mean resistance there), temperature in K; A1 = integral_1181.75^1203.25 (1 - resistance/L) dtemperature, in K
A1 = 8.6 K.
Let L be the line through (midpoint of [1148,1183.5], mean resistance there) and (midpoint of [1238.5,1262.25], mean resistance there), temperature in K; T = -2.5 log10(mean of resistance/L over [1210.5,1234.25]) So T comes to 0.13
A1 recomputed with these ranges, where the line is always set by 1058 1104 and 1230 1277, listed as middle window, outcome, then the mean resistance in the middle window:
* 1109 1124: -4.47 K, 128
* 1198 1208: 4.88 K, 56.5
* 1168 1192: 1.91 K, 98.5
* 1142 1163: -2.84 K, 118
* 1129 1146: -4.01 K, 125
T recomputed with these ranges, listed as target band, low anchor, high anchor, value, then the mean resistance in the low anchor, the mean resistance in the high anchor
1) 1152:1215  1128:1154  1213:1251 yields 0.28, 124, 110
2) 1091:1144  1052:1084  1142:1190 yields -0.17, 92.7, 110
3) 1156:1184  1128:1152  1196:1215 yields -0.15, 125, 65.7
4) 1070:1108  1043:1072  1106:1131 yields 0.16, 92.2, 130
